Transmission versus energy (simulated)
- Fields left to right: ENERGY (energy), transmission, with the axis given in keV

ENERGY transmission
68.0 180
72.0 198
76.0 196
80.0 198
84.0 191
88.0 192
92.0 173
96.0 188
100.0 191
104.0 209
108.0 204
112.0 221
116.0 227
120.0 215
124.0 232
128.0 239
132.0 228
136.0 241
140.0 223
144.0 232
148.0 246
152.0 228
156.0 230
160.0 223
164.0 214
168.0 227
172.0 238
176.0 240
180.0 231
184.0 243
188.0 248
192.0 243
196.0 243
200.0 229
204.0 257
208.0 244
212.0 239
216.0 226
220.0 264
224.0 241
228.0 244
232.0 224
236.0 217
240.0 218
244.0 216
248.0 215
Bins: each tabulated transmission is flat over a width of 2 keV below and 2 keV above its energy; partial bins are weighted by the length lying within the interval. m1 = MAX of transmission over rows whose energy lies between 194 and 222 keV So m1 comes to 264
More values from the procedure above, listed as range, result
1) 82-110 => 209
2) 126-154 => 246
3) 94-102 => 191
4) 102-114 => 221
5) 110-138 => 241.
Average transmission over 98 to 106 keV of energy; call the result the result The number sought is 200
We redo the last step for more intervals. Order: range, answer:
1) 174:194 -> 241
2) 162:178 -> 230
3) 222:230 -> 242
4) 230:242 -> 220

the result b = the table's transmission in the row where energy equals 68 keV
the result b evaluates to 180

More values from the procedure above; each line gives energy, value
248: 215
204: 257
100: 191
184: 243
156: 230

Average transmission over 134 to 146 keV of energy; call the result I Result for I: 232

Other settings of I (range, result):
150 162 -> 227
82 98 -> 186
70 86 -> 196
